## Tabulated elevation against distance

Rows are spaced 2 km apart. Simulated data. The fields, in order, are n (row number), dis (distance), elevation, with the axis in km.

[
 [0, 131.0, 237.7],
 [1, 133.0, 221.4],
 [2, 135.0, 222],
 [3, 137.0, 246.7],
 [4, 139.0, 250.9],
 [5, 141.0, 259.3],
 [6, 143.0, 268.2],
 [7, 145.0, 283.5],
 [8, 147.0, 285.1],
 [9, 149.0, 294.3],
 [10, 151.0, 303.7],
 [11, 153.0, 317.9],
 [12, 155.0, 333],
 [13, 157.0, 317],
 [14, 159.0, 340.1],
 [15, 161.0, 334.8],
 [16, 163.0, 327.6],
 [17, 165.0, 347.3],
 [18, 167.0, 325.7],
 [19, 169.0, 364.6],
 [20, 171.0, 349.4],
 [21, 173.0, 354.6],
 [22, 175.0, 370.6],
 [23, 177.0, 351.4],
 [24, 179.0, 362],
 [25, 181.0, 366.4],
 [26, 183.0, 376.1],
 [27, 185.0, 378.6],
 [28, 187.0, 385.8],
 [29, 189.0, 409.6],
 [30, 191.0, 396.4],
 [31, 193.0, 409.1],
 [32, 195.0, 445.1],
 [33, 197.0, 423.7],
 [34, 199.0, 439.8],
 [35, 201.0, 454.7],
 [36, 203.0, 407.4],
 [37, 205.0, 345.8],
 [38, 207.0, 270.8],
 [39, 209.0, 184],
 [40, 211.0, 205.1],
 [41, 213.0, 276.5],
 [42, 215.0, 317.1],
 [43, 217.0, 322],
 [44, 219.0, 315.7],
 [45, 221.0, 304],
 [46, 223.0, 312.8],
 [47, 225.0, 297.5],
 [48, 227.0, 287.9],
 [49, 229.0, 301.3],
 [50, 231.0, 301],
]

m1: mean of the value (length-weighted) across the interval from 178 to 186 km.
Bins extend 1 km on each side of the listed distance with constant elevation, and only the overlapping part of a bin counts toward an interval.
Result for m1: 371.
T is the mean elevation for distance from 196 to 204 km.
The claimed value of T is 431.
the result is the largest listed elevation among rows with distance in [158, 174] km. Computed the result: 364.6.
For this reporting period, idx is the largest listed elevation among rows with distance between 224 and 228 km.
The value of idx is 297.5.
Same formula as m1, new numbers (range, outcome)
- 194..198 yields 434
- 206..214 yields 234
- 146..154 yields 300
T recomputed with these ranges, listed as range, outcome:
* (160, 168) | 334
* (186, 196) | 409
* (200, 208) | 370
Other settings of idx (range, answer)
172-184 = 376.1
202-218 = 407.4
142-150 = 294.3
